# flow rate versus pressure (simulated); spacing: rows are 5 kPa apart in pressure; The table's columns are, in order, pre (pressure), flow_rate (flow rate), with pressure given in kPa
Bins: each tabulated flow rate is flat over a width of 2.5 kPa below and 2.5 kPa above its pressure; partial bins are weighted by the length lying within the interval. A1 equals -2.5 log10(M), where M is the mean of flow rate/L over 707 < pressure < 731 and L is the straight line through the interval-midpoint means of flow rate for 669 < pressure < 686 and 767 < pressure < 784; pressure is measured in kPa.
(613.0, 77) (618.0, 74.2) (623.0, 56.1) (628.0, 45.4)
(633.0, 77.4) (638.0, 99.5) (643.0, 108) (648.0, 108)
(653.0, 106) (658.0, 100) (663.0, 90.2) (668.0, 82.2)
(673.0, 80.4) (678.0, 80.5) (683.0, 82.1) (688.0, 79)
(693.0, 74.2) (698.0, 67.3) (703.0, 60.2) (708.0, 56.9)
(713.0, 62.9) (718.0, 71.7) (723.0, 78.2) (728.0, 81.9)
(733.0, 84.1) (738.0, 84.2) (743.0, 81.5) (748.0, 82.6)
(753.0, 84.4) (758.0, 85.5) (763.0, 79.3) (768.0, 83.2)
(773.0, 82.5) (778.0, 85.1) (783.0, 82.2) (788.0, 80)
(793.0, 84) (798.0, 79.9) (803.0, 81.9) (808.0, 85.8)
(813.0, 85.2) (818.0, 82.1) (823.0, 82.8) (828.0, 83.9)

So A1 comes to 0.15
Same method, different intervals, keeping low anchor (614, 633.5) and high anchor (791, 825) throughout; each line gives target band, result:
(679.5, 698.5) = -0.10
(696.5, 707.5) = 0.15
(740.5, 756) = -0.09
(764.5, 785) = -0.05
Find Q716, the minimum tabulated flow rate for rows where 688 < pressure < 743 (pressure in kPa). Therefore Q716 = 56.9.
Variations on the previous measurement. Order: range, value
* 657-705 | 60.2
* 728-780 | 79.3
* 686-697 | 74.2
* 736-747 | 81.5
